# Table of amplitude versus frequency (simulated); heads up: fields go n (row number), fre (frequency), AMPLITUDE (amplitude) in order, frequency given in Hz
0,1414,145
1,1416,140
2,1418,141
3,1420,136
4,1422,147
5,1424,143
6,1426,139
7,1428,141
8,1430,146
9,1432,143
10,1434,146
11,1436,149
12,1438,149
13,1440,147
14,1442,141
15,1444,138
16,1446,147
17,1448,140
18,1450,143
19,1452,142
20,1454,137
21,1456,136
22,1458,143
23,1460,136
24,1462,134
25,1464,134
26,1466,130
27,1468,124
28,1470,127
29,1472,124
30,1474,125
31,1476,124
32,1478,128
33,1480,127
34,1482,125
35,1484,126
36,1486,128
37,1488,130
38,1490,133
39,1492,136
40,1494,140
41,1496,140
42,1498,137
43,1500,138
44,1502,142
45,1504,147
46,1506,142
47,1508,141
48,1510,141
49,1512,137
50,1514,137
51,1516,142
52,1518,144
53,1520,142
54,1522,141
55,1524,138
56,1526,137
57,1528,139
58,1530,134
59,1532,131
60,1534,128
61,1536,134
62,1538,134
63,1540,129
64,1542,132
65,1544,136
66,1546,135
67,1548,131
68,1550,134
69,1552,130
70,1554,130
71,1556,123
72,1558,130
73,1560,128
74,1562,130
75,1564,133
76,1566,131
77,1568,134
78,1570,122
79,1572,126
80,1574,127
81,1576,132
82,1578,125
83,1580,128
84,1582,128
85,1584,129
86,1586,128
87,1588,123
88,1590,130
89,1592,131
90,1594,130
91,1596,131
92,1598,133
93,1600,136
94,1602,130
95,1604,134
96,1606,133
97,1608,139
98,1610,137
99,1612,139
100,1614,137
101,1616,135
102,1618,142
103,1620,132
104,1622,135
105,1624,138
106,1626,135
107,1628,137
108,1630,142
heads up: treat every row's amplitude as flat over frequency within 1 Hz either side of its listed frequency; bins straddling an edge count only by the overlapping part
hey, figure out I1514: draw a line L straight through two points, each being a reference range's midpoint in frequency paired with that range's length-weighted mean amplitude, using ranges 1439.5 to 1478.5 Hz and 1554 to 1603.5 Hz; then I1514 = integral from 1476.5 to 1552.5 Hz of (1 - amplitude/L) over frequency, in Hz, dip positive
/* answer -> -1.8 Hz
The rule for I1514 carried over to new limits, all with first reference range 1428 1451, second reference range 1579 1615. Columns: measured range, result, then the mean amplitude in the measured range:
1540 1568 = 0.9 Hz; 131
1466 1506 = 2.5 Hz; 132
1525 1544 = 0.5 Hz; 133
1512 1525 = -0.2 Hz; 140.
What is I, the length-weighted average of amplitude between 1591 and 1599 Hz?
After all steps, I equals 131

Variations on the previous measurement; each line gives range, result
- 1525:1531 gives 137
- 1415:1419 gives 140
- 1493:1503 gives 139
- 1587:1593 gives 128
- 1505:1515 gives 140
